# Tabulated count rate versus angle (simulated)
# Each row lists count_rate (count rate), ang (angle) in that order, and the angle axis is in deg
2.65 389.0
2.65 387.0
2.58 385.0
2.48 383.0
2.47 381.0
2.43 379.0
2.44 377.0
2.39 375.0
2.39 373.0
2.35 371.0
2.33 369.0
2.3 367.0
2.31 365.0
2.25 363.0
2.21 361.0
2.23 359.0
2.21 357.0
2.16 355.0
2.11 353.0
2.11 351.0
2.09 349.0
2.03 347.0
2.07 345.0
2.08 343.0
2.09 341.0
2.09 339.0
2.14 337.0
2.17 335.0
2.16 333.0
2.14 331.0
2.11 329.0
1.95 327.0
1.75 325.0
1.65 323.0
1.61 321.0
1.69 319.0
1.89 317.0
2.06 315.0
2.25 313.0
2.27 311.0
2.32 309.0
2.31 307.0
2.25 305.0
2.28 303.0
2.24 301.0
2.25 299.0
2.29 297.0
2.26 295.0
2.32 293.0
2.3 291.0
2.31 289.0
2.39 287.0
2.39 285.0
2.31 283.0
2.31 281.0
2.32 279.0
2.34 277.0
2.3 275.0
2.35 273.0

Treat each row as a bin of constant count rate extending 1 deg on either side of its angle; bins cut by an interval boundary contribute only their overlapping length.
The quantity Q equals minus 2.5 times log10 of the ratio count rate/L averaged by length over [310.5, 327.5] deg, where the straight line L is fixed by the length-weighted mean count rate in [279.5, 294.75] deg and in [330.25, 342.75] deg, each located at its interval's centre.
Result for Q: 0.17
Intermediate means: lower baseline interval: 2.33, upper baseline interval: 2.13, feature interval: 1.89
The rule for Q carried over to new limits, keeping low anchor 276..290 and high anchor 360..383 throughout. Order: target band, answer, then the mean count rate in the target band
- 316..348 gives 0.19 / 1.98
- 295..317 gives 0.05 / 2.24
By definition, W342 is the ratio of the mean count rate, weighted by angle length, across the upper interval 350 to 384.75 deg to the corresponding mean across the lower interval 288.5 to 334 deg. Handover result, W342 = 1.09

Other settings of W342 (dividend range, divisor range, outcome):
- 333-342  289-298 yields 0.93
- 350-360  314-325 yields 1.22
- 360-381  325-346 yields 1.13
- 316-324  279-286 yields 0.73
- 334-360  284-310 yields 0.92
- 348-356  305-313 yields 0.93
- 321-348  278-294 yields 0.87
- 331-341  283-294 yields 0.91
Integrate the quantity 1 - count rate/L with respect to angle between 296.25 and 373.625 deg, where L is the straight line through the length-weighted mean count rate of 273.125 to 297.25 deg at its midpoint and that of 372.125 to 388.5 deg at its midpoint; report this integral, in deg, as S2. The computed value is 8.9 deg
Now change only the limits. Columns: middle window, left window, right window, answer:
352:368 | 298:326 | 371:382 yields 0.7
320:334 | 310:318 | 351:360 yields 1.5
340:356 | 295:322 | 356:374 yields 1.1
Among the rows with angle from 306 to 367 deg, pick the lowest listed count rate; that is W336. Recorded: 1.61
